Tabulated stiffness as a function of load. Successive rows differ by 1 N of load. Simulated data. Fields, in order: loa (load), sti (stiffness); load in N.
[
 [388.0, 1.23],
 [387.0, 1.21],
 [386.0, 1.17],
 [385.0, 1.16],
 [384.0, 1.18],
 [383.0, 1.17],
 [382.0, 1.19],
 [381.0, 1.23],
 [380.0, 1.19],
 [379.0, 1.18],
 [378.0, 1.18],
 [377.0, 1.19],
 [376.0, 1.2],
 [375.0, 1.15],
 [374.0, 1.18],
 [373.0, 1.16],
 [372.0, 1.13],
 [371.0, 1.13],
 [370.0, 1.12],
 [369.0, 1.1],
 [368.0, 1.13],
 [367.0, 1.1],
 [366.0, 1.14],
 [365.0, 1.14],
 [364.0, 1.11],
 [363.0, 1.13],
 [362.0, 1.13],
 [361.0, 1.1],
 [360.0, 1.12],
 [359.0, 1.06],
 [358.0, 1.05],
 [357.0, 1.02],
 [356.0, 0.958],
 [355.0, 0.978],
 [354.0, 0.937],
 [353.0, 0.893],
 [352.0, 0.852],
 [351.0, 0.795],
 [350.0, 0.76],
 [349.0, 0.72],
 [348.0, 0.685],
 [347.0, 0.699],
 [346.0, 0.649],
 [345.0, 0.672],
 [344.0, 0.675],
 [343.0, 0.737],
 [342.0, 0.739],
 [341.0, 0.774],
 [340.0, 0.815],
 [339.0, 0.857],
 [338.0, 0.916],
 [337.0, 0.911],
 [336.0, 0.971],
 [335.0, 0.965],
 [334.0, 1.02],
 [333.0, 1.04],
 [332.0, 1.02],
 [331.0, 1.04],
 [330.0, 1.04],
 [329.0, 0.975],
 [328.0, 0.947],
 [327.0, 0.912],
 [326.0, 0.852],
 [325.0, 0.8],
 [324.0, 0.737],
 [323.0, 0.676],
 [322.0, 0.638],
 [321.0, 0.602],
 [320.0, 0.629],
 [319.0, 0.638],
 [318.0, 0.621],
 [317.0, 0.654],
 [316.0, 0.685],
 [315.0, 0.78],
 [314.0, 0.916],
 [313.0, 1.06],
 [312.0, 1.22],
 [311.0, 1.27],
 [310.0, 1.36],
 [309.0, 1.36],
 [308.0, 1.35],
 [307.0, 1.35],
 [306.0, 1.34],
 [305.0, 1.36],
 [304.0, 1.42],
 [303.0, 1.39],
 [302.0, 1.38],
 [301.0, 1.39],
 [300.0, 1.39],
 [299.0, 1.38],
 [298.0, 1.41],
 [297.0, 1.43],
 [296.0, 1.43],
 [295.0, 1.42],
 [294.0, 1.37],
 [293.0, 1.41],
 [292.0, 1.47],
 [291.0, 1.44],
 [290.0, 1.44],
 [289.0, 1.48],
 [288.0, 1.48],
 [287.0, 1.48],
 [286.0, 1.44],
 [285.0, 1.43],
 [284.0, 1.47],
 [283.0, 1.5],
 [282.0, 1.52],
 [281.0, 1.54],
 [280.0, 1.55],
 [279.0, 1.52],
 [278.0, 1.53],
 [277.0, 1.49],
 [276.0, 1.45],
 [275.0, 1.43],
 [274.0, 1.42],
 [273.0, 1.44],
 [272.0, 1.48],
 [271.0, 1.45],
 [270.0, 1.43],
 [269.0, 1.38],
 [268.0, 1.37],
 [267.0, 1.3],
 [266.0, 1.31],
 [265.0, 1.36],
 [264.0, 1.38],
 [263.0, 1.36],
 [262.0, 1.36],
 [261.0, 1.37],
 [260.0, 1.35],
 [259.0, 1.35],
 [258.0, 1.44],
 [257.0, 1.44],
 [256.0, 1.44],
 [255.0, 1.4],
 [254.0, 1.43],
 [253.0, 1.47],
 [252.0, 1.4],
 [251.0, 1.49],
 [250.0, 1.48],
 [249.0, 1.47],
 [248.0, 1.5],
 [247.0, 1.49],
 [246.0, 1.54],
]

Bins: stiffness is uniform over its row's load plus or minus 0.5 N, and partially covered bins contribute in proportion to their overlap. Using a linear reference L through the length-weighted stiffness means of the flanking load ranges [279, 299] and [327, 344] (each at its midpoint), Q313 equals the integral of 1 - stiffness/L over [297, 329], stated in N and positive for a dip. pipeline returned 3.8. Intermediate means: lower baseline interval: 1.46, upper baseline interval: 0.915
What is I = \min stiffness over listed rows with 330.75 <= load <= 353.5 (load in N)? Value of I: 0.649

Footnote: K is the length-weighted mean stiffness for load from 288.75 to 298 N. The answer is 1.43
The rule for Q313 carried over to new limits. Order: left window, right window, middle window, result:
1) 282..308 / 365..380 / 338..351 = 5.28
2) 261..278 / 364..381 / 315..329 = 5.94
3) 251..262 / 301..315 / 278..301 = -2.26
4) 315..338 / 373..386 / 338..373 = 3.07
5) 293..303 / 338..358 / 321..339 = 2.02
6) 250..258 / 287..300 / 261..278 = 0.40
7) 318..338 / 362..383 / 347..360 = 1.73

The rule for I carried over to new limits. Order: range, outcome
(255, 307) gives 1.3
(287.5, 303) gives 1.37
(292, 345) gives 0.602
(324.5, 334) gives 0.8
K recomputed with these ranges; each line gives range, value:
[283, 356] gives 1.06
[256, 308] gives 1.42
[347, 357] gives 0.844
